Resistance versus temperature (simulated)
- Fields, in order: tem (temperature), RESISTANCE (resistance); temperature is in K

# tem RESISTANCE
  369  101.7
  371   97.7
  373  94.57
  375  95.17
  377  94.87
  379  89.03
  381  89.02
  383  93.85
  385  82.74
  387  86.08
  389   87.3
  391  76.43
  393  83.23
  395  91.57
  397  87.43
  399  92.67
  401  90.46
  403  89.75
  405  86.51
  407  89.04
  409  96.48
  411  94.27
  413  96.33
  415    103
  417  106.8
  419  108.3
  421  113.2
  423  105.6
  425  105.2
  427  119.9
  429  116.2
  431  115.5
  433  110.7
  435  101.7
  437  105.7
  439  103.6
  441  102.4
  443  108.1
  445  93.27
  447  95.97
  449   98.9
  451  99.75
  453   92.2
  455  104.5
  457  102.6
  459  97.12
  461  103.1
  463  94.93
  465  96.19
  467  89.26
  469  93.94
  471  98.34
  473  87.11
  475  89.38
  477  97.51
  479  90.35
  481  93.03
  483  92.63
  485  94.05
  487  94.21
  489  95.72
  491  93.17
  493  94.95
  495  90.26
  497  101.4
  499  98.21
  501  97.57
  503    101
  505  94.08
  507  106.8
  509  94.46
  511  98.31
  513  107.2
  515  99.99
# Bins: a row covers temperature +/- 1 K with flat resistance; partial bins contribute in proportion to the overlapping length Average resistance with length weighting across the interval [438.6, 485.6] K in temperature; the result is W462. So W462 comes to 96.5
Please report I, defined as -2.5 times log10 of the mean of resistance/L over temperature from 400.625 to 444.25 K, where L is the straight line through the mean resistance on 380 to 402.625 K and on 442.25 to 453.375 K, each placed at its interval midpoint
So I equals -0.11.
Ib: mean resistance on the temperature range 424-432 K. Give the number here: 114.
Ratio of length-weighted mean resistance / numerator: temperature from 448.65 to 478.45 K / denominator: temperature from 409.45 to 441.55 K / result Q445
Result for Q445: 0.9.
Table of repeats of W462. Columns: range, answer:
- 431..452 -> 103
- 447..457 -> 98.9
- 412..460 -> 104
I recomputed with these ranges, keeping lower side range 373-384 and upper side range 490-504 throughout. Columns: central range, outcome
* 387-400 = 0.08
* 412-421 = -0.12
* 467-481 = 0.04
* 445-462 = -0.04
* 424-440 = -0.16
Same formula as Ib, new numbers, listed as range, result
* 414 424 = 107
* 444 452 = 97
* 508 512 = 96.4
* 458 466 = 97.8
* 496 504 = 99.5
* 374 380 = 93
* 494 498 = 95.8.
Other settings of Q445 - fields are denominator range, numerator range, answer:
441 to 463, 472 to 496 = 0.93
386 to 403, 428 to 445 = 1.23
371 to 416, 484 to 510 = 1.07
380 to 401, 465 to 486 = 1.06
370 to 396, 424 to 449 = 1.19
